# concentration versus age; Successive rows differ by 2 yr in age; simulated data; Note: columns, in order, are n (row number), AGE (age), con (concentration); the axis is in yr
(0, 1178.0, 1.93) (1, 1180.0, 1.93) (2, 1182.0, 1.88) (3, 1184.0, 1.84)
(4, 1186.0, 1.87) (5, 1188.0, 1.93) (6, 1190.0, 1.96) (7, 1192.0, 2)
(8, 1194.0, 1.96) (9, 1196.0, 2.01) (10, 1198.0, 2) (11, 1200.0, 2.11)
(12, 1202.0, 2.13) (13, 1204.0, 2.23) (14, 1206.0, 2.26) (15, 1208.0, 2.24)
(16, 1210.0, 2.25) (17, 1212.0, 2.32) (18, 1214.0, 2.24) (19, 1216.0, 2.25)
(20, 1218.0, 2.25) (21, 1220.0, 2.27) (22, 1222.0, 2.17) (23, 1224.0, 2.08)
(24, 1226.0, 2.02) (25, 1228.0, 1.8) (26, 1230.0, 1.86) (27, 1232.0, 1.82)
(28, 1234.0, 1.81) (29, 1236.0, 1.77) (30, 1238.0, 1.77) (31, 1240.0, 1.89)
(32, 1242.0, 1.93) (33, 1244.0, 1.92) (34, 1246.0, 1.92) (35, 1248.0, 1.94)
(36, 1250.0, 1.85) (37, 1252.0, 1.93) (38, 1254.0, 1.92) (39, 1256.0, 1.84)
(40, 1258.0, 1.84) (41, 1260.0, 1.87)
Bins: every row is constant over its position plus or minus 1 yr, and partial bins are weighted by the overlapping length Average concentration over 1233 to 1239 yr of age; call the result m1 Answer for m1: 1.78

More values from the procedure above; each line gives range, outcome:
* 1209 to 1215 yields 2.27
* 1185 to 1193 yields 1.94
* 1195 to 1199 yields 2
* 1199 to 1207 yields 2.18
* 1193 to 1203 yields 2.04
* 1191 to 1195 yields 1.98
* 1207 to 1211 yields 2.25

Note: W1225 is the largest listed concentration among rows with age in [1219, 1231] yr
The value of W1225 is 2.27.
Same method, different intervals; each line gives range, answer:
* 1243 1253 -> 1.94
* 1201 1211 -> 2.26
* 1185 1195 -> 2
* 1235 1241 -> 1.89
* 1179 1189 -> 1.93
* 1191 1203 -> 2.13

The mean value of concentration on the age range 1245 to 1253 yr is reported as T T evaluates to 1.91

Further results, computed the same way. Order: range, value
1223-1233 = 1.92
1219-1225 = 2.17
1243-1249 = 1.93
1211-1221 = 2.27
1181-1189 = 1.88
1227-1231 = 1.83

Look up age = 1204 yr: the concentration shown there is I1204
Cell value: 2.23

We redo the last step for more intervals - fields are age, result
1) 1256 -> 1.84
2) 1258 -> 1.84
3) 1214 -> 2.24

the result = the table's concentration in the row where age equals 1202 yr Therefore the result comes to 2.13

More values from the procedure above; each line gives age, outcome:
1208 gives 2.24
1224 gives 2.08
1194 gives 1.96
